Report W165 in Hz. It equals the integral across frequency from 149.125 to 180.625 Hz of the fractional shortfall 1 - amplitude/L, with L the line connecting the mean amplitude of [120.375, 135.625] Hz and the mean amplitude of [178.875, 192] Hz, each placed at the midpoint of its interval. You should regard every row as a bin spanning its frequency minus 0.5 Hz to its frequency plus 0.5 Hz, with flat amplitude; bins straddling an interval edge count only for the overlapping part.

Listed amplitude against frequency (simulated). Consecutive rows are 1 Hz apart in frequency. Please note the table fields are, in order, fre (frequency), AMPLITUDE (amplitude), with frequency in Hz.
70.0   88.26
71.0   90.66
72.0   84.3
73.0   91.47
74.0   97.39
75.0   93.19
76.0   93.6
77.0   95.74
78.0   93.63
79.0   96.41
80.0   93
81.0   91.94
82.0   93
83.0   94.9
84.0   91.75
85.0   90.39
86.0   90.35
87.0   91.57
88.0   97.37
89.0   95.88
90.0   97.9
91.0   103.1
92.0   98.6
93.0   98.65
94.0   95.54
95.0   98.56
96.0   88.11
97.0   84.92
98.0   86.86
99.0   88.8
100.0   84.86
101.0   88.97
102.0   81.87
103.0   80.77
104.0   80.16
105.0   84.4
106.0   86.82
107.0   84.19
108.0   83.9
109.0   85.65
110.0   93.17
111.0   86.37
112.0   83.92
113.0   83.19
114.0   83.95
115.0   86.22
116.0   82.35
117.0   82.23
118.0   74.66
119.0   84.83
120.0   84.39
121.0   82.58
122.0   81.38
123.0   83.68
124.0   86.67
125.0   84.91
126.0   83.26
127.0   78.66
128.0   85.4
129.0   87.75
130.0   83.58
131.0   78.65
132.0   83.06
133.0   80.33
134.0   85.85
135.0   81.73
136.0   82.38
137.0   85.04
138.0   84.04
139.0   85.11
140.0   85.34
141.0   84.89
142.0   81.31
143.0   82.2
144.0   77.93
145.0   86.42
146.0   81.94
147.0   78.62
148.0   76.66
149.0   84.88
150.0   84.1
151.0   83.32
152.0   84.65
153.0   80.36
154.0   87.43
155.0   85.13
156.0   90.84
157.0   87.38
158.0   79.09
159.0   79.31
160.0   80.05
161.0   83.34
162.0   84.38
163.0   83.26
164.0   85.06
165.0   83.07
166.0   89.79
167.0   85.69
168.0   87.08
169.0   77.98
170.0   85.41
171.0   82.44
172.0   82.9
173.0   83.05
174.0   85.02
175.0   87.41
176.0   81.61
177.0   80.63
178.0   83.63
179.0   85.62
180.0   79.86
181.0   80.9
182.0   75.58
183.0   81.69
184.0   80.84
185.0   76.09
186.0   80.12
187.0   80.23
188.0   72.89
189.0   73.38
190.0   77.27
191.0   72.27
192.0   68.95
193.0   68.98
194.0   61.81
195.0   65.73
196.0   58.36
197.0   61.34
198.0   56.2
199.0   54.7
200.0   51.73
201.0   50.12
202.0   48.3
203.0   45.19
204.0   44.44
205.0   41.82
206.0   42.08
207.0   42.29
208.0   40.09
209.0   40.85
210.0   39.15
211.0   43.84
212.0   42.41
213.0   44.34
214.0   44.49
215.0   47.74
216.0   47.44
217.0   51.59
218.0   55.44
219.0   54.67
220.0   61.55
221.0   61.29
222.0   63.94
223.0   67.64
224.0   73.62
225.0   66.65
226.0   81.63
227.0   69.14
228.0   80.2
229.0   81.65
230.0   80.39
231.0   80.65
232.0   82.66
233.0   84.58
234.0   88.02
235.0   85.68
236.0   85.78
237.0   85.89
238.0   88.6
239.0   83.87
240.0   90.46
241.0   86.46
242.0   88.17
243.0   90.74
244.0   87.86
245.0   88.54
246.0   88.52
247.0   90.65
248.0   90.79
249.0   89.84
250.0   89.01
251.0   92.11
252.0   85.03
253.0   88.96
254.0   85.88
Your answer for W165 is -1.7 Hz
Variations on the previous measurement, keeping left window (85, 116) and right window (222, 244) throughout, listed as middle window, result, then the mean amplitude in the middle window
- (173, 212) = 9.0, 64.7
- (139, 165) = 0.9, 83.2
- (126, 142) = 0.7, 83.4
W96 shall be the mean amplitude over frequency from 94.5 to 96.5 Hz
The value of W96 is 93.3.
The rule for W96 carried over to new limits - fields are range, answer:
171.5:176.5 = 84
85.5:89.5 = 93.8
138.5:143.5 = 83.8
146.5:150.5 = 81.1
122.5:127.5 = 83.4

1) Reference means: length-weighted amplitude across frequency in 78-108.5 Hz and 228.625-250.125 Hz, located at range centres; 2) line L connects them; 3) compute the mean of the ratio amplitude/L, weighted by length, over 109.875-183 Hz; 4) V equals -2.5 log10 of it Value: 0.08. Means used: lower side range 90.8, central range 83.3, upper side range 86.8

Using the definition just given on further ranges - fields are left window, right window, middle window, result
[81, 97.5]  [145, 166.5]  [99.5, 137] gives 0.07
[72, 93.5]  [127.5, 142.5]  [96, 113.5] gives 0.06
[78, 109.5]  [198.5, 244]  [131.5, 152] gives -0.03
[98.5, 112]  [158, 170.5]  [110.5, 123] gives 0.03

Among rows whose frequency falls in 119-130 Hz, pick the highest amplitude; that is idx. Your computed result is 87.75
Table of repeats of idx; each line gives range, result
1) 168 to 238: 88.6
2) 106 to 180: 93.17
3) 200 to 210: 51.73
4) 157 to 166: 89.79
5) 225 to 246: 90.74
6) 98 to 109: 88.97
